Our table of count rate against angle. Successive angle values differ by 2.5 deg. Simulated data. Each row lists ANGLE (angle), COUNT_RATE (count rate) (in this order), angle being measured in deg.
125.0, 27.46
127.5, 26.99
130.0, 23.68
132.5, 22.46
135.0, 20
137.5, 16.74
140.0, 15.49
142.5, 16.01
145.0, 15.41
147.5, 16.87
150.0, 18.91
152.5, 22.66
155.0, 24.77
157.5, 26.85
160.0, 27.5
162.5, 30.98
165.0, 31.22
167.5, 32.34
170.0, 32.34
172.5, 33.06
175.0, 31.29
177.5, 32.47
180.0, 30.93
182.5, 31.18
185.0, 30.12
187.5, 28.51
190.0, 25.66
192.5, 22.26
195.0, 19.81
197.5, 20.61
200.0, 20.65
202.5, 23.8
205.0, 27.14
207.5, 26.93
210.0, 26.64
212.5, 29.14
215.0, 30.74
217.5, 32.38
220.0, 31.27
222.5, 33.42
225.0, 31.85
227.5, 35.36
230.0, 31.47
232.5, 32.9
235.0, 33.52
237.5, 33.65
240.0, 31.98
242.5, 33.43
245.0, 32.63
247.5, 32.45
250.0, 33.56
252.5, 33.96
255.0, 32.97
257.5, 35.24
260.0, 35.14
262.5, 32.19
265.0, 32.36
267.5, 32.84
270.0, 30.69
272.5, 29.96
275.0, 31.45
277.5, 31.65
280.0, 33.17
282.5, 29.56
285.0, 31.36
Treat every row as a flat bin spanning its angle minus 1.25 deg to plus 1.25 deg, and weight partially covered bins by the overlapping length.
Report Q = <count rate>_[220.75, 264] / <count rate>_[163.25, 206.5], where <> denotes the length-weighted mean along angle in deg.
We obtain 1.19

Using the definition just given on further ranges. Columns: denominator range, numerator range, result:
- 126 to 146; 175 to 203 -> 1.33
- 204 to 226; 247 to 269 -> 1.12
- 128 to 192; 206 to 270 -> 1.27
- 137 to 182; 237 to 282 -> 1.28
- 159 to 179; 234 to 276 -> 1.04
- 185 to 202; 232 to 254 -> 1.41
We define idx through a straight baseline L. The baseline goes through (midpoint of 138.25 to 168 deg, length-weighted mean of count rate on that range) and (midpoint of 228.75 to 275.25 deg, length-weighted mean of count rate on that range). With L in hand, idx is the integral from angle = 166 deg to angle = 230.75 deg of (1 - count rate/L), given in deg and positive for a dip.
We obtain -3.8 deg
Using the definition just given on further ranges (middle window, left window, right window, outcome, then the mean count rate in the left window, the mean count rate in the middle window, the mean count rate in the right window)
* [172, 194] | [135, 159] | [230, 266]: -4.58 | 19.4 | 29.3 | 33.2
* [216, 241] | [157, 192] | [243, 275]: -0.71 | 30.2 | 32.8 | 32.8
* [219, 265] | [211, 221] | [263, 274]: -2.98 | 30.8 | 33.2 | 31.5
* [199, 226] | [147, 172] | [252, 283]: 0.99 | 26.9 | 28.6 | 32.4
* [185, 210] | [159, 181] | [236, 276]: 5.86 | 31.4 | 24.4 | 32.8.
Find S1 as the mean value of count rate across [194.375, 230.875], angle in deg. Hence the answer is 28.2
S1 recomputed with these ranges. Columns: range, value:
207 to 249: 31.8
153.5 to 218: 28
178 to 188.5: 30.4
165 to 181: 32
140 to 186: 26.6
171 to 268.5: 30.4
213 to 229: 32.3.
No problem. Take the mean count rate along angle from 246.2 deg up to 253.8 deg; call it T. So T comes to 33.3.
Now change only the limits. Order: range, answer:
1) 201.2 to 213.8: 26.7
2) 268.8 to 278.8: 30.9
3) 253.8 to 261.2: 34.5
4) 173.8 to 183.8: 31.5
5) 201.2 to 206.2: 25.4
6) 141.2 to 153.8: 18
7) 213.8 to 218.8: 31.6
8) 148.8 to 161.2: 24.1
